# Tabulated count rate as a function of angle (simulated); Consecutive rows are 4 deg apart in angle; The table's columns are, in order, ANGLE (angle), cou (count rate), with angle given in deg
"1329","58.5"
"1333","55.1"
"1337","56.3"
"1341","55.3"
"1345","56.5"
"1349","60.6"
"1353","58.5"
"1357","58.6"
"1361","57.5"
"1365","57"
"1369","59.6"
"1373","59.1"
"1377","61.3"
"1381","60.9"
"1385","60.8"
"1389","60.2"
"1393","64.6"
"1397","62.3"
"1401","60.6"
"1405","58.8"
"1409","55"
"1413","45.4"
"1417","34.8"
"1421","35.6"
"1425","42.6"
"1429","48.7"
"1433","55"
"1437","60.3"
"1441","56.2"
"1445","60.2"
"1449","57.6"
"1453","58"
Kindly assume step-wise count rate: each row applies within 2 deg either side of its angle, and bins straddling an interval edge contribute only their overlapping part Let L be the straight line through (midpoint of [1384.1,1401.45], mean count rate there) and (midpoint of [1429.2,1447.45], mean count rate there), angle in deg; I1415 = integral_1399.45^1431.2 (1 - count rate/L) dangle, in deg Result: 6.4 deg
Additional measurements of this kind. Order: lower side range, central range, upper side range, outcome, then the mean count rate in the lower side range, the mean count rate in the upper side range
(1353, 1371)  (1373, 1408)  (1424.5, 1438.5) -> -3.2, 58.2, 52.3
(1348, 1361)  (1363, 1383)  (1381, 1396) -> 0.3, 58.9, 61.8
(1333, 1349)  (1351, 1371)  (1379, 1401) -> 0.1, 56.5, 61.7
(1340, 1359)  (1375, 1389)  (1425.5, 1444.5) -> -1.0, 58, 54.5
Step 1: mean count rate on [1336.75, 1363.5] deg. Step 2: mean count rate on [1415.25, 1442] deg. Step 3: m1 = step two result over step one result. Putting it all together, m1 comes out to 0.82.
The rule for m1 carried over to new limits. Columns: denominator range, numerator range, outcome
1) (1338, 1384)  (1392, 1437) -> 0.88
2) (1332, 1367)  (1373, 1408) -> 1.06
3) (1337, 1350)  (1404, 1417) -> 0.87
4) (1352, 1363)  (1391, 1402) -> 1.08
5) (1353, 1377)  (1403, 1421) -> 0.80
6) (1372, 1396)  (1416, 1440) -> 0.77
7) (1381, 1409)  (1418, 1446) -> 0.83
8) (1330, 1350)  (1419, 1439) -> 0.85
